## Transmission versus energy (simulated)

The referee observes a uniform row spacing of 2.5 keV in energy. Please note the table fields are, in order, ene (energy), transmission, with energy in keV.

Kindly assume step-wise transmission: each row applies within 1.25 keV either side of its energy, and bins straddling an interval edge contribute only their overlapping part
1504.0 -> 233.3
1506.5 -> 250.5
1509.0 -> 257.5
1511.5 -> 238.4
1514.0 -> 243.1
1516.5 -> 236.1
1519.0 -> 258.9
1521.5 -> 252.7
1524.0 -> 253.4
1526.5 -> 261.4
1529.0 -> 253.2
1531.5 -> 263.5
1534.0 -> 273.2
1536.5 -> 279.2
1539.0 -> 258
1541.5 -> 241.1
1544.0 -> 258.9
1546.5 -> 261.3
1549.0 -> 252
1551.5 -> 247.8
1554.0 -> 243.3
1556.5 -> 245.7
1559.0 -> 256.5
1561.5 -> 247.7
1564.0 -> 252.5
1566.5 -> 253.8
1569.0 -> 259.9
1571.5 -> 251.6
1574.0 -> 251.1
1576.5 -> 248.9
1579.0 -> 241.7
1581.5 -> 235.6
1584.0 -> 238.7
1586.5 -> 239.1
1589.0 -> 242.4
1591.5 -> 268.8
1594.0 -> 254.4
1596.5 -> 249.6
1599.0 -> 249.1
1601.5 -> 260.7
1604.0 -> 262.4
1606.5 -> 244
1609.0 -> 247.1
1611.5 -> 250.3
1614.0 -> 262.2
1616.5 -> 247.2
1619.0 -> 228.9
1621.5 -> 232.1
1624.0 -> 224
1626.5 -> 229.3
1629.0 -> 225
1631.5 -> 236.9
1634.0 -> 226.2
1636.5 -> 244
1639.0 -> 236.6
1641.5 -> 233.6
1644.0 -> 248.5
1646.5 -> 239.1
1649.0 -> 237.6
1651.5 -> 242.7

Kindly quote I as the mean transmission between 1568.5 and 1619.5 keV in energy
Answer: 249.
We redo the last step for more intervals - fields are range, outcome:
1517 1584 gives 253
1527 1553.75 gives 258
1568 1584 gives 247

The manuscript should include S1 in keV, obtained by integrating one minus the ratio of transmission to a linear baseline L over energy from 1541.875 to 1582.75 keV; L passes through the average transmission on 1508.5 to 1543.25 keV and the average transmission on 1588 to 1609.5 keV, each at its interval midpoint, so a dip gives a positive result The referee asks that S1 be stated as 0.6 keV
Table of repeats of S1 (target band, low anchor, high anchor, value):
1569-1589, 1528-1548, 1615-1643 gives 0.3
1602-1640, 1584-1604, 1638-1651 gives 0.8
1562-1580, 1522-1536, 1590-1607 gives 0.5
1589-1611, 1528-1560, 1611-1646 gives -0.9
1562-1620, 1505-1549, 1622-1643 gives -2.0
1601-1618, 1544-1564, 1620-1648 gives -0.9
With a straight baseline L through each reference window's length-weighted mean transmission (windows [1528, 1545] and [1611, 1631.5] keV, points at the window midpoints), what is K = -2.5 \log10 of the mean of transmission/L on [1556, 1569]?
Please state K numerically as 0.01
